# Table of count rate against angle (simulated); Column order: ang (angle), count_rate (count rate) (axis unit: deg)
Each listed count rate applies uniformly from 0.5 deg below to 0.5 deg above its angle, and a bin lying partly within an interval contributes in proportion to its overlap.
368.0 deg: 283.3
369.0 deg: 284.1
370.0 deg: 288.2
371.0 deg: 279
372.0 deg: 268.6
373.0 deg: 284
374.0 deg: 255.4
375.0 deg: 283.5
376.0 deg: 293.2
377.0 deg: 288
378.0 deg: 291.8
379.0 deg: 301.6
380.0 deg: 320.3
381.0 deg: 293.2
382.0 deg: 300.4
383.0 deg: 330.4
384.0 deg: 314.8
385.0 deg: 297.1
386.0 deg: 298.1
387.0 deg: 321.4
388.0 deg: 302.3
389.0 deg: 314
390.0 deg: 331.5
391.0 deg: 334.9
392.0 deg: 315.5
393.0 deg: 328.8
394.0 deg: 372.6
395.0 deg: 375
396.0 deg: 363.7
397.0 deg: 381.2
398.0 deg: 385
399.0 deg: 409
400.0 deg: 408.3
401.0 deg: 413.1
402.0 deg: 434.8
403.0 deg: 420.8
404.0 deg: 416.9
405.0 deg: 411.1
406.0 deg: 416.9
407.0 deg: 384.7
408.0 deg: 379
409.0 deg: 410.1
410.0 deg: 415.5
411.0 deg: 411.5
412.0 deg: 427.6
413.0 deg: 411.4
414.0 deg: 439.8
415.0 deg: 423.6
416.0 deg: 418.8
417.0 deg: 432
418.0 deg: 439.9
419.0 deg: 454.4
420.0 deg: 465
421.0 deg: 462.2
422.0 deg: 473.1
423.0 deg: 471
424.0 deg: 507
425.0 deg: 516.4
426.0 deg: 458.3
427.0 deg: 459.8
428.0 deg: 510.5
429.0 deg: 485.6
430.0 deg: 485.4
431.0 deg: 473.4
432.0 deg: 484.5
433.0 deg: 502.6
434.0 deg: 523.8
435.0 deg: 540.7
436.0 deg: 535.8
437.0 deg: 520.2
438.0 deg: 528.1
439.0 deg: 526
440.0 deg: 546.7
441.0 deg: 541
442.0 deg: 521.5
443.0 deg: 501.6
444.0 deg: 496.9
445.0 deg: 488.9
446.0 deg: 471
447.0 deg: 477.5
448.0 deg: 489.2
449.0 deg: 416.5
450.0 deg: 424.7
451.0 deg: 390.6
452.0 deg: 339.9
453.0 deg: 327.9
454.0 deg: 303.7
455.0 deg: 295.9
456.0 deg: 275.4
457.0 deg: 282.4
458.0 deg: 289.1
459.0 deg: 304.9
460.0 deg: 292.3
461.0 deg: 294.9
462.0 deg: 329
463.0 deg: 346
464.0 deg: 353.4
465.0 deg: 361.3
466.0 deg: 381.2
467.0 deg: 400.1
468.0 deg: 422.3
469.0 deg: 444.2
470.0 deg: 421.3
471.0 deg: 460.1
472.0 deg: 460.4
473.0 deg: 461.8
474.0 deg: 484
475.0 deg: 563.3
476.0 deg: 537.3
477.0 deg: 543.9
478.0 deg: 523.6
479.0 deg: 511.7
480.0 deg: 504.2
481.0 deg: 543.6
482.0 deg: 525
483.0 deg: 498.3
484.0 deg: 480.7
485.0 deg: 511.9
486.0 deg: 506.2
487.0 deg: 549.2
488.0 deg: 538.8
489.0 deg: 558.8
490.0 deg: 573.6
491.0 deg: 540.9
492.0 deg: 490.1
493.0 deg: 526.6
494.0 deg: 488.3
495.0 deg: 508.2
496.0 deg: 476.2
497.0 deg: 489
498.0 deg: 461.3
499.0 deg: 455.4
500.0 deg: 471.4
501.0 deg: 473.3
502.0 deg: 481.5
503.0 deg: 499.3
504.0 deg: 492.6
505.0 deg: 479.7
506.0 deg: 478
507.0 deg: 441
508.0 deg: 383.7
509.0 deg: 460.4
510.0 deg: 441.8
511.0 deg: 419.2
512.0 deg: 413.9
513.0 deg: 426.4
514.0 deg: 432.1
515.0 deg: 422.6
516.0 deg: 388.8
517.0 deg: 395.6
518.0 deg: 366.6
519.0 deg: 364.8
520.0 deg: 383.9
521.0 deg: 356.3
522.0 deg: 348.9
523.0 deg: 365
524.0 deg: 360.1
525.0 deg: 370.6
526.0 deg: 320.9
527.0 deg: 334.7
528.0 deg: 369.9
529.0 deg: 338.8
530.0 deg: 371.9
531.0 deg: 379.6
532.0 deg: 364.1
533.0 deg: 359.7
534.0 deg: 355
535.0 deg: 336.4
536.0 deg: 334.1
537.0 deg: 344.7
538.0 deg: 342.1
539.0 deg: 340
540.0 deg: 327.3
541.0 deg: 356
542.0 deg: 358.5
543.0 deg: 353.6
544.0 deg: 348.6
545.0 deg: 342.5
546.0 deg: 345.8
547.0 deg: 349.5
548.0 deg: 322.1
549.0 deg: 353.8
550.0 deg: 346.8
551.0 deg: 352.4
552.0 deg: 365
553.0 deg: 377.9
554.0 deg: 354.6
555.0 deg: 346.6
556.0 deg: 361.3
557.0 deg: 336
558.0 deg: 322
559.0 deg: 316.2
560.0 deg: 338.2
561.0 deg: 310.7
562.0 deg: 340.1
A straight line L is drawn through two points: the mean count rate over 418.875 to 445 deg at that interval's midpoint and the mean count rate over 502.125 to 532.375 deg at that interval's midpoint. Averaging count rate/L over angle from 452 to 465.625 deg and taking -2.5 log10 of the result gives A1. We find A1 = 0.435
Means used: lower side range 500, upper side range 400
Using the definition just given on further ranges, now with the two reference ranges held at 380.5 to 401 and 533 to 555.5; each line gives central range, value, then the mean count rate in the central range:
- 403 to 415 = -0.20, 412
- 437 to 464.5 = -0.18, 404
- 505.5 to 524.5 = -0.16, 403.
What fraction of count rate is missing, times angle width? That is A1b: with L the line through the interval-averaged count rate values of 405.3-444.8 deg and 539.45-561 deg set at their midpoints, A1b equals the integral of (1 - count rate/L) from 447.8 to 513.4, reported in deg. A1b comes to -4.9 deg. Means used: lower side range 472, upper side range 346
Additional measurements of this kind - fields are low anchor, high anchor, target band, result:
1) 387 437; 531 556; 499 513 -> -3.1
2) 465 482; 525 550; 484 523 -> -3.9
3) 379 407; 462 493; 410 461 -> -3.4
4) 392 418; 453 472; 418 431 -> -3.1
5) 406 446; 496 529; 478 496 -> -3.6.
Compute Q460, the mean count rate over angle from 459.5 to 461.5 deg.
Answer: 294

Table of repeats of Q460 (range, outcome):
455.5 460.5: 289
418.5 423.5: 465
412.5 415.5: 425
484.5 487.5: 522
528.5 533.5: 363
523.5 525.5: 365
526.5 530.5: 354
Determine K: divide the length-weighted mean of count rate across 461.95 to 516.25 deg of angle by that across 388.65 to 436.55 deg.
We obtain 1.1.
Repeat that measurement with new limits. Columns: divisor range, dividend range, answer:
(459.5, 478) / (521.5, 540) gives 0.83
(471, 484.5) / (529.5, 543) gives 0.69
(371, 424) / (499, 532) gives 1.10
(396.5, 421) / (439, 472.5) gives 0.96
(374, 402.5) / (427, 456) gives 1.39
